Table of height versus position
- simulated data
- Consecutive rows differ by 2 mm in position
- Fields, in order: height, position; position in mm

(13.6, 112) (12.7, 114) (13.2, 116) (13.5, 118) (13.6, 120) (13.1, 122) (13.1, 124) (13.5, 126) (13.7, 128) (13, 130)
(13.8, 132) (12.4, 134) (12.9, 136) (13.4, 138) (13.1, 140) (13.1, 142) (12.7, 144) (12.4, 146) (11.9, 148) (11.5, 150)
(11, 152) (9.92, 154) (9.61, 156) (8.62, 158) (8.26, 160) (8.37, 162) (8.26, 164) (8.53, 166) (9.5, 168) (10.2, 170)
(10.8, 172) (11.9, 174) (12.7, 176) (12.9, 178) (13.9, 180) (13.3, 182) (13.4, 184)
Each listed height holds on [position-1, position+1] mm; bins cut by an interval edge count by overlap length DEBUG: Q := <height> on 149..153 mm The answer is 11.2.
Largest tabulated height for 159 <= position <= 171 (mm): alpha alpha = 10.2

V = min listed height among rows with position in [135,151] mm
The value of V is 11.5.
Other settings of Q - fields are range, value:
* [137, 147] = 12.9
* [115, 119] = 13.3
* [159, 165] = 8.3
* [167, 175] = 10.6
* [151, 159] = 9.79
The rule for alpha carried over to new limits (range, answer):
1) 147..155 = 11.9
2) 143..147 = 12.7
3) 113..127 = 13.6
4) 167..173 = 10.8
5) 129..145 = 13.8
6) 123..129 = 13.7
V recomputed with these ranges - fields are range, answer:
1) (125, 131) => 13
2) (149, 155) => 9.92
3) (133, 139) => 12.4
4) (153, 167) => 8.26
